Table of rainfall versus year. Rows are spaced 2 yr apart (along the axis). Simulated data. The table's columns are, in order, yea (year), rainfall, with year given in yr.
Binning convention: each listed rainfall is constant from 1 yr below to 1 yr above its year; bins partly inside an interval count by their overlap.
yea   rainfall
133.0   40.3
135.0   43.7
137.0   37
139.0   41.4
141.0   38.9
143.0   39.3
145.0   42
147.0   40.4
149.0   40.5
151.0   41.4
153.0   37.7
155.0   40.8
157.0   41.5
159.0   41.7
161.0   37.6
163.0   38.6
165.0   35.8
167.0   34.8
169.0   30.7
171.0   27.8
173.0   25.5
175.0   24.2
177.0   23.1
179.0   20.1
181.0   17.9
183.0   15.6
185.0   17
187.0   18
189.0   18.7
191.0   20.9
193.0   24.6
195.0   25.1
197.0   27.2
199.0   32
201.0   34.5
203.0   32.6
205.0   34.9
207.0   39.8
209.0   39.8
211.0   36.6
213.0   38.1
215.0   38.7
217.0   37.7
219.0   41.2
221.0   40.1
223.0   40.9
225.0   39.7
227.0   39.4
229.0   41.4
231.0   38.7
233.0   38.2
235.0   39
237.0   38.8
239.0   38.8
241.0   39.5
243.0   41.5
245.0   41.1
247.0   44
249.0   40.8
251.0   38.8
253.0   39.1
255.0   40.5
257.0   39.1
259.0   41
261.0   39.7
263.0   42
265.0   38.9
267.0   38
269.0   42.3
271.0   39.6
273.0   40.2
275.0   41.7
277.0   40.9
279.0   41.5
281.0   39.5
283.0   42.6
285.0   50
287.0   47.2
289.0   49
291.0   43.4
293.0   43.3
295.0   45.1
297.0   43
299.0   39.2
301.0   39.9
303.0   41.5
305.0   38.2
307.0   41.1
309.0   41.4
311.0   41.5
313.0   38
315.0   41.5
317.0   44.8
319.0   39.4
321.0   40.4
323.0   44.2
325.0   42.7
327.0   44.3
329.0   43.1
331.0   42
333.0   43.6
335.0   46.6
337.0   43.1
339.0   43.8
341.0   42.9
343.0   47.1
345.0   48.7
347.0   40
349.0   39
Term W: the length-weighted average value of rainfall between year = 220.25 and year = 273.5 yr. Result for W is 40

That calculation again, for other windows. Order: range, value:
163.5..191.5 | 23.9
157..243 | 32.7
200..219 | 37.2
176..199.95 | 21.7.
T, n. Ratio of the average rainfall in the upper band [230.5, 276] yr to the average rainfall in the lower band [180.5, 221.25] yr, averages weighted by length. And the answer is 1.34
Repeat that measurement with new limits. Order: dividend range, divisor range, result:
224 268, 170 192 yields 1.92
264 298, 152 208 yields 1.46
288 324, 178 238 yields 1.30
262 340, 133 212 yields 1.30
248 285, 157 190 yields 1.50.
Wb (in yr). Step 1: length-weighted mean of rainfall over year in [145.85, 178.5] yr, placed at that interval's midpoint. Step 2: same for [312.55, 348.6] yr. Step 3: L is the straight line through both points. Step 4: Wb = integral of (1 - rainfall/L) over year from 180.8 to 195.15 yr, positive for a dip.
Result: 6.6 yr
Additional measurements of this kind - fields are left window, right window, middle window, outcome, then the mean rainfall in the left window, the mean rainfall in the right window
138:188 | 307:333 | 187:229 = 1.7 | 32.5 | 42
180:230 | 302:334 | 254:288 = -3.5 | 31.7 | 41.7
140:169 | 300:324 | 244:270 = -0.1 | 39.1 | 41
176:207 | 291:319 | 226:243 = -4.6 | 24.7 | 41.4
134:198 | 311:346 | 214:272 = -4.5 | 31.5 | 43.3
